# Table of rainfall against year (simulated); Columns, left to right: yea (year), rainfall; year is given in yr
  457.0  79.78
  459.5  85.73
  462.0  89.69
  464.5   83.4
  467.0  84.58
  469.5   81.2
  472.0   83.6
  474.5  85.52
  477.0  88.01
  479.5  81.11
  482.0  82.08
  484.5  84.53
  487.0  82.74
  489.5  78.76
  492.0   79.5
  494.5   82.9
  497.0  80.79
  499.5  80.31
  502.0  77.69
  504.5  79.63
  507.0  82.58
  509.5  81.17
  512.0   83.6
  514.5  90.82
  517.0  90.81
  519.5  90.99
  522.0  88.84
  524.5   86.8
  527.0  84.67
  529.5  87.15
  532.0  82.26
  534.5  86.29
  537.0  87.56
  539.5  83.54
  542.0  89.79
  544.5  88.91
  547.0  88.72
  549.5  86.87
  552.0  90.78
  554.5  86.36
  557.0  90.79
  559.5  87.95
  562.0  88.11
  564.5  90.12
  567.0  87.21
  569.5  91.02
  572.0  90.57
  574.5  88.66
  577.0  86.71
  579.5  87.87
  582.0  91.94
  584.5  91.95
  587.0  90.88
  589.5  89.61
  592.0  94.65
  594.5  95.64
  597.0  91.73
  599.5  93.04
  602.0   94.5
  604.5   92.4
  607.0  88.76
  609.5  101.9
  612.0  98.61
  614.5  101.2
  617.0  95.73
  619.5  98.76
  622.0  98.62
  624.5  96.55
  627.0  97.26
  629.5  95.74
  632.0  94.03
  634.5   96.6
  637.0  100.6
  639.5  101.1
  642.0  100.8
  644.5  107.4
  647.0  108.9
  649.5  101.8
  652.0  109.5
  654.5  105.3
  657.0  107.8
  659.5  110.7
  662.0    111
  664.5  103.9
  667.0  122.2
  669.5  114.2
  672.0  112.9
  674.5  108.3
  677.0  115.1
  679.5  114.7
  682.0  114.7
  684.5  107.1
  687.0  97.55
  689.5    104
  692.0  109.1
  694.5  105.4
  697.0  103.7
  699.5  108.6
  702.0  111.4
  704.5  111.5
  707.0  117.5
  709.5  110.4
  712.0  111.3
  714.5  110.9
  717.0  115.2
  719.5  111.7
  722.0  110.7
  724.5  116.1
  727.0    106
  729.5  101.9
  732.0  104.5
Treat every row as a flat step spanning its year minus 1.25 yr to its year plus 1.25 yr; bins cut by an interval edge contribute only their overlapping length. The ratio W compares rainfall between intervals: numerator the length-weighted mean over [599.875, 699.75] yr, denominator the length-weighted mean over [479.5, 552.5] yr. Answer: 1.22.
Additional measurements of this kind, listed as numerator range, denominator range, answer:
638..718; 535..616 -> 1.20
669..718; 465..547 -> 1.30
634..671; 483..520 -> 1.29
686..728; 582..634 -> 1.15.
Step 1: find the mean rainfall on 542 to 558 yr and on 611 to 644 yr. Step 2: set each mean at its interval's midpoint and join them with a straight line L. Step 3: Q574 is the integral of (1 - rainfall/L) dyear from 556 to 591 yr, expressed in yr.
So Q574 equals 0.8 yr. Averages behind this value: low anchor 88.8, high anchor 98.3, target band 89.6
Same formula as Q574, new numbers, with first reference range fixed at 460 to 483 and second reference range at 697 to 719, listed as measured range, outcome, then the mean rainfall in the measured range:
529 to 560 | 1.8 yr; 87.5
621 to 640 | 1.0 yr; 97.4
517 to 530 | 0.3 yr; 88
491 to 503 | 1.0 yr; 80.3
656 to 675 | -0.9 yr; 112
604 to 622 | 0.6 yr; 97.1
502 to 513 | 0.9 yr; 81.2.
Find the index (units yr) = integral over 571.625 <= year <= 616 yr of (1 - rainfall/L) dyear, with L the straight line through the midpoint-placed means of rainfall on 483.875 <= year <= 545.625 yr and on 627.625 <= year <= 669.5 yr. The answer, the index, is 1.7 yr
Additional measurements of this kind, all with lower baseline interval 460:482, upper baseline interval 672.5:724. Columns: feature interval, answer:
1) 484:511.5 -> 2.1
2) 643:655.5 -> -0.2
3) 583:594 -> 0.6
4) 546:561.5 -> 0.9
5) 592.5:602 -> 0.5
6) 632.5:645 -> 0.4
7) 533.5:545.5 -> 0.7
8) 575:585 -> 0.8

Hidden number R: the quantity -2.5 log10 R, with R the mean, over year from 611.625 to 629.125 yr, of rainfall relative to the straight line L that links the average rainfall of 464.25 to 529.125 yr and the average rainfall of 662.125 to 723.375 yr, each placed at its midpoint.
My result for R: 0.029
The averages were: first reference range 83.8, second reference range 111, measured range 98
